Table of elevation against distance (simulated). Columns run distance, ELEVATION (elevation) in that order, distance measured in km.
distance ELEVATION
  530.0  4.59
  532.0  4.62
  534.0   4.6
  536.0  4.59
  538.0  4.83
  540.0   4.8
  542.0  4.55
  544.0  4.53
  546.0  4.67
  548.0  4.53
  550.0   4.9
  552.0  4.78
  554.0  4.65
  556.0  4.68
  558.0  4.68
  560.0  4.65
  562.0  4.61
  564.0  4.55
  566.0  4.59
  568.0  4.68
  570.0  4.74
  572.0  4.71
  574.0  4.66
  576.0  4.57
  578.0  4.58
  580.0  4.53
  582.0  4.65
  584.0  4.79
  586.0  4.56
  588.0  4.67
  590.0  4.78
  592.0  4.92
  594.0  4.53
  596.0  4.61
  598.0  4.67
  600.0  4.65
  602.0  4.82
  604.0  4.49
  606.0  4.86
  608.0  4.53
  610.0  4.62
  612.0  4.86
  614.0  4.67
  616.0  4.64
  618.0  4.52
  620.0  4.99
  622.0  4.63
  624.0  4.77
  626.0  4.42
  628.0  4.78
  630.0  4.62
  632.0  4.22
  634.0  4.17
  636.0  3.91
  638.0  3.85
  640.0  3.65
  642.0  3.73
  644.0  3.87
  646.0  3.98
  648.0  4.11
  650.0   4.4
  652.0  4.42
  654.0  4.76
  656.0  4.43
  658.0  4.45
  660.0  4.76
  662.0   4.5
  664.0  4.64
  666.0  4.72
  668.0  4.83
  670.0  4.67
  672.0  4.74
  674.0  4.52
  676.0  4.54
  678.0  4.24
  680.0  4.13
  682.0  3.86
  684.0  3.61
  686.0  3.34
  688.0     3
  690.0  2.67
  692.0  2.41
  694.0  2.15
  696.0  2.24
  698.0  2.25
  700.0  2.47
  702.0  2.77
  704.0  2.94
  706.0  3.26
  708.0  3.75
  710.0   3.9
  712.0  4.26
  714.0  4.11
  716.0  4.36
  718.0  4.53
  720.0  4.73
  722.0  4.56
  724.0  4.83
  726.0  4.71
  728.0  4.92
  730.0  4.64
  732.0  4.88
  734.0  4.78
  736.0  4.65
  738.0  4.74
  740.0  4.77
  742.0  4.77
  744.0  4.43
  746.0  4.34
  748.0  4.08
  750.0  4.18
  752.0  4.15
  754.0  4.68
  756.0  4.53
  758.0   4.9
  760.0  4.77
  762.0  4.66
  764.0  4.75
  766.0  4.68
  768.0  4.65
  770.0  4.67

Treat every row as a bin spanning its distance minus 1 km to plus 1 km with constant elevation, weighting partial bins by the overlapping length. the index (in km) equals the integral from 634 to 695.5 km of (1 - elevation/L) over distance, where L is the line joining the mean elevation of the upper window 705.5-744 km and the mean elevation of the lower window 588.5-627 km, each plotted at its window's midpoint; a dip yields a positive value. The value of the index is 7.7 km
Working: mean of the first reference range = 4.68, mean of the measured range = 4.02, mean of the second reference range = 4.5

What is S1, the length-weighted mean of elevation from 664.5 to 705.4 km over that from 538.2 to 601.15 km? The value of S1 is 0.75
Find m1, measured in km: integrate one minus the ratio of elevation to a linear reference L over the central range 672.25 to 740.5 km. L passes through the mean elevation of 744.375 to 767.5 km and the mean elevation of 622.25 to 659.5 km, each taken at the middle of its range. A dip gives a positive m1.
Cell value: 8.4 km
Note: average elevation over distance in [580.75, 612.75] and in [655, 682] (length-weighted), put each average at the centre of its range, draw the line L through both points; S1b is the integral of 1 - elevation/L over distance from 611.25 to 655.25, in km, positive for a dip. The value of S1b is 2.35 km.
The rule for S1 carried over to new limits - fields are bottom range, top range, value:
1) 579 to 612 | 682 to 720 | 0.70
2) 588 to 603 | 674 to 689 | 0.82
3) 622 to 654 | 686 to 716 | 0.73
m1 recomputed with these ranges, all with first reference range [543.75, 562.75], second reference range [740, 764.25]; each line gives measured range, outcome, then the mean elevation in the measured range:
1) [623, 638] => 0.8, 4.38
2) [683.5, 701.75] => 7.6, 2.66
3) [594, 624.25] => -0.3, 4.68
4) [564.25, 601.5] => -0.1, 4.66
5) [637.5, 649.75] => 1.9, 3.9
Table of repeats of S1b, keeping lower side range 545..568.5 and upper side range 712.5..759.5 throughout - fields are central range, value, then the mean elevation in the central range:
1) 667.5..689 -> 2.27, 4.12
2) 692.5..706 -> 6.08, 2.53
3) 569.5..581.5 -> 0.07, 4.63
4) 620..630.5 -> -0.11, 4.68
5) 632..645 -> 2.06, 3.89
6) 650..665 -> 0.19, 4.55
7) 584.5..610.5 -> -0.17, 4.67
